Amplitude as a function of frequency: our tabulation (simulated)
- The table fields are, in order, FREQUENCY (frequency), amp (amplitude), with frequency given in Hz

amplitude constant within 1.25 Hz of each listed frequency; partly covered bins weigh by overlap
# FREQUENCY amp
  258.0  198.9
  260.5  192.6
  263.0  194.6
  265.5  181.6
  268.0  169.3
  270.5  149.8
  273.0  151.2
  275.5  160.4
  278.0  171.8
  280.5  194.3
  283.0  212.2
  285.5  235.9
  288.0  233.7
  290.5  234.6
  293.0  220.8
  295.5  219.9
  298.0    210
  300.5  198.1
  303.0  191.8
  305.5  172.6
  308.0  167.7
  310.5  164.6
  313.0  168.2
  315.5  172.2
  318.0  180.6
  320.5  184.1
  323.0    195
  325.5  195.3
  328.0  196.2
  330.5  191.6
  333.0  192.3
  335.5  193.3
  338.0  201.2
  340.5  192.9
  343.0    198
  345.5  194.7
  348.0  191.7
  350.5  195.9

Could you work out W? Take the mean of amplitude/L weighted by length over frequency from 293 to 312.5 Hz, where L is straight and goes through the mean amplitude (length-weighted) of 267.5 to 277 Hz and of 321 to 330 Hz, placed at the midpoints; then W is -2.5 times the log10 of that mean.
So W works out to -0.07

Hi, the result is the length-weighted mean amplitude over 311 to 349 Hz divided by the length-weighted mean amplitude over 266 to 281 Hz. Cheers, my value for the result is 1.1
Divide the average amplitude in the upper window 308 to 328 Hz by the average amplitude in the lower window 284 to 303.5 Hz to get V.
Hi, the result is 0.8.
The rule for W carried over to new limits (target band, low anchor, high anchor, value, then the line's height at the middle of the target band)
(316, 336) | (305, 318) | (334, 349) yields -0.047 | 182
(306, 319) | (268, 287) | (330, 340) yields 0.116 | 190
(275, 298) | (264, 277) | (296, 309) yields -0.190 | 177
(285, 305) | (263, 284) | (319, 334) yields -0.187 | 182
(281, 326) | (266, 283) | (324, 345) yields -0.092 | 182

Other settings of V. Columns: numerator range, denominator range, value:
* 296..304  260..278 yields 1.19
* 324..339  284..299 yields 0.86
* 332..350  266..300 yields 0.99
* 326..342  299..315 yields 1.10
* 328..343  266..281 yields 1.18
